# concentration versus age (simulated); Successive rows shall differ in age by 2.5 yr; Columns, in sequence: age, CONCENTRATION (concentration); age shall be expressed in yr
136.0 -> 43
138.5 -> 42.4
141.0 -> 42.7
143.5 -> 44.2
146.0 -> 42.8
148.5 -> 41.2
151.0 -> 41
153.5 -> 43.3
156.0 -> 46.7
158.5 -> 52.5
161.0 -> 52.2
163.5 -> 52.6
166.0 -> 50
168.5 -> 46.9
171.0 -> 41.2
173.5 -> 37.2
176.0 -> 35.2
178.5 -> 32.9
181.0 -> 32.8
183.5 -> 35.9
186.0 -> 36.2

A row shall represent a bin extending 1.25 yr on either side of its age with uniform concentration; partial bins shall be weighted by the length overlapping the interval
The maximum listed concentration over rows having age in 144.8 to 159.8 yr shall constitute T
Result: 52.5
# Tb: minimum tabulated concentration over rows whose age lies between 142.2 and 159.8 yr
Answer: 41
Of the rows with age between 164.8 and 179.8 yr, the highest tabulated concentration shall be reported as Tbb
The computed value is 50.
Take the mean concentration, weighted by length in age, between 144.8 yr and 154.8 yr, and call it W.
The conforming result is 42.1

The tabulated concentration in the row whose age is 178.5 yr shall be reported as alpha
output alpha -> 32.9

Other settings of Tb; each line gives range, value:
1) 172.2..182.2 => 32.8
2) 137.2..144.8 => 42.4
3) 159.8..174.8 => 37.2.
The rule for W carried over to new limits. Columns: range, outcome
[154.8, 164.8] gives 51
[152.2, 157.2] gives 44.9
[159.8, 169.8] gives 50.4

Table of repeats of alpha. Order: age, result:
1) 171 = 41.2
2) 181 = 32.8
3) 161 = 52.2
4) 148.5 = 41.2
